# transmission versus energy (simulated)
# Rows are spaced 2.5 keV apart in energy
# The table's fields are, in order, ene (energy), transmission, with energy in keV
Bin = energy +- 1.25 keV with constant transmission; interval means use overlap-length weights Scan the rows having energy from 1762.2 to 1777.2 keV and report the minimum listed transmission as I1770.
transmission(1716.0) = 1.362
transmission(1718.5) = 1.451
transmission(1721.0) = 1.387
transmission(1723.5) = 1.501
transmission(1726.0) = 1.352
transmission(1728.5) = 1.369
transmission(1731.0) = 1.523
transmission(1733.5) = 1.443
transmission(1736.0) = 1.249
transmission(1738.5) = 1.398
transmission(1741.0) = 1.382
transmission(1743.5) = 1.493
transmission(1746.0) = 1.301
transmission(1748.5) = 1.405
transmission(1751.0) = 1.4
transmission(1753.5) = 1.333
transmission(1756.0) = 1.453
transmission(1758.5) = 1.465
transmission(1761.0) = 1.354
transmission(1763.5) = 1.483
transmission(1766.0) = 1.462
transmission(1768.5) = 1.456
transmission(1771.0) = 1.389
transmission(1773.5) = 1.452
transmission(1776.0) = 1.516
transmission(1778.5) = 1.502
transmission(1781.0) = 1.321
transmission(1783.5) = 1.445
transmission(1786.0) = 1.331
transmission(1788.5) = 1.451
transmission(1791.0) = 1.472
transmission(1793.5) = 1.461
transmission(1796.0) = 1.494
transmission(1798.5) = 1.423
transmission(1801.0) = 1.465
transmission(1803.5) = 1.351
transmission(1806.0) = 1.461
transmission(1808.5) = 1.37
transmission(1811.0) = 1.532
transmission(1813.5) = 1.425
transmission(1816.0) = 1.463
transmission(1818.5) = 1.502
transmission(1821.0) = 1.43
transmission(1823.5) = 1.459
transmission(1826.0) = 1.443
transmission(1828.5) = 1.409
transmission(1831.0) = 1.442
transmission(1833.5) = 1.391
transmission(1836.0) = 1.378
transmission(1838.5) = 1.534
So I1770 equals 1.389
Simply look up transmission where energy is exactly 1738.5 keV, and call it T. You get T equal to 1.398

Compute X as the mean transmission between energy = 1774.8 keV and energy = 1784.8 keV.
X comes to 1.45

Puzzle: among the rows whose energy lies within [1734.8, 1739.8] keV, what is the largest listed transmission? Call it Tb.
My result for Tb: 1.398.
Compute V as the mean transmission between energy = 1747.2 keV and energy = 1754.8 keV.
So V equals 1.38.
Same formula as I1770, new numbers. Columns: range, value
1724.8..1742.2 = 1.249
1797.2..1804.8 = 1.351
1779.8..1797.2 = 1.321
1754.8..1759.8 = 1.453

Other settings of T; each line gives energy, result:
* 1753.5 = 1.333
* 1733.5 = 1.443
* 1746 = 1.301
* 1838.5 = 1.534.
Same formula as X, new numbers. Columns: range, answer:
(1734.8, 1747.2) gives 1.37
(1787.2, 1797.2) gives 1.47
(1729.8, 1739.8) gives 1.4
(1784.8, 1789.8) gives 1.39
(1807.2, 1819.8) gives 1.46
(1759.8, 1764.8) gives 1.42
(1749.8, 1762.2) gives 1.4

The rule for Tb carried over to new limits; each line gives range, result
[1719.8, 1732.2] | 1.523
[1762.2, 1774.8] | 1.483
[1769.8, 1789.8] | 1.516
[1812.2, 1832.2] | 1.502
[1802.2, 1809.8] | 1.461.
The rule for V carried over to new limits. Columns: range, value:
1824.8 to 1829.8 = 1.43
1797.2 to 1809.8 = 1.41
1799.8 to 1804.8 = 1.41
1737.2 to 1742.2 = 1.39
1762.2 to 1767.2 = 1.47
